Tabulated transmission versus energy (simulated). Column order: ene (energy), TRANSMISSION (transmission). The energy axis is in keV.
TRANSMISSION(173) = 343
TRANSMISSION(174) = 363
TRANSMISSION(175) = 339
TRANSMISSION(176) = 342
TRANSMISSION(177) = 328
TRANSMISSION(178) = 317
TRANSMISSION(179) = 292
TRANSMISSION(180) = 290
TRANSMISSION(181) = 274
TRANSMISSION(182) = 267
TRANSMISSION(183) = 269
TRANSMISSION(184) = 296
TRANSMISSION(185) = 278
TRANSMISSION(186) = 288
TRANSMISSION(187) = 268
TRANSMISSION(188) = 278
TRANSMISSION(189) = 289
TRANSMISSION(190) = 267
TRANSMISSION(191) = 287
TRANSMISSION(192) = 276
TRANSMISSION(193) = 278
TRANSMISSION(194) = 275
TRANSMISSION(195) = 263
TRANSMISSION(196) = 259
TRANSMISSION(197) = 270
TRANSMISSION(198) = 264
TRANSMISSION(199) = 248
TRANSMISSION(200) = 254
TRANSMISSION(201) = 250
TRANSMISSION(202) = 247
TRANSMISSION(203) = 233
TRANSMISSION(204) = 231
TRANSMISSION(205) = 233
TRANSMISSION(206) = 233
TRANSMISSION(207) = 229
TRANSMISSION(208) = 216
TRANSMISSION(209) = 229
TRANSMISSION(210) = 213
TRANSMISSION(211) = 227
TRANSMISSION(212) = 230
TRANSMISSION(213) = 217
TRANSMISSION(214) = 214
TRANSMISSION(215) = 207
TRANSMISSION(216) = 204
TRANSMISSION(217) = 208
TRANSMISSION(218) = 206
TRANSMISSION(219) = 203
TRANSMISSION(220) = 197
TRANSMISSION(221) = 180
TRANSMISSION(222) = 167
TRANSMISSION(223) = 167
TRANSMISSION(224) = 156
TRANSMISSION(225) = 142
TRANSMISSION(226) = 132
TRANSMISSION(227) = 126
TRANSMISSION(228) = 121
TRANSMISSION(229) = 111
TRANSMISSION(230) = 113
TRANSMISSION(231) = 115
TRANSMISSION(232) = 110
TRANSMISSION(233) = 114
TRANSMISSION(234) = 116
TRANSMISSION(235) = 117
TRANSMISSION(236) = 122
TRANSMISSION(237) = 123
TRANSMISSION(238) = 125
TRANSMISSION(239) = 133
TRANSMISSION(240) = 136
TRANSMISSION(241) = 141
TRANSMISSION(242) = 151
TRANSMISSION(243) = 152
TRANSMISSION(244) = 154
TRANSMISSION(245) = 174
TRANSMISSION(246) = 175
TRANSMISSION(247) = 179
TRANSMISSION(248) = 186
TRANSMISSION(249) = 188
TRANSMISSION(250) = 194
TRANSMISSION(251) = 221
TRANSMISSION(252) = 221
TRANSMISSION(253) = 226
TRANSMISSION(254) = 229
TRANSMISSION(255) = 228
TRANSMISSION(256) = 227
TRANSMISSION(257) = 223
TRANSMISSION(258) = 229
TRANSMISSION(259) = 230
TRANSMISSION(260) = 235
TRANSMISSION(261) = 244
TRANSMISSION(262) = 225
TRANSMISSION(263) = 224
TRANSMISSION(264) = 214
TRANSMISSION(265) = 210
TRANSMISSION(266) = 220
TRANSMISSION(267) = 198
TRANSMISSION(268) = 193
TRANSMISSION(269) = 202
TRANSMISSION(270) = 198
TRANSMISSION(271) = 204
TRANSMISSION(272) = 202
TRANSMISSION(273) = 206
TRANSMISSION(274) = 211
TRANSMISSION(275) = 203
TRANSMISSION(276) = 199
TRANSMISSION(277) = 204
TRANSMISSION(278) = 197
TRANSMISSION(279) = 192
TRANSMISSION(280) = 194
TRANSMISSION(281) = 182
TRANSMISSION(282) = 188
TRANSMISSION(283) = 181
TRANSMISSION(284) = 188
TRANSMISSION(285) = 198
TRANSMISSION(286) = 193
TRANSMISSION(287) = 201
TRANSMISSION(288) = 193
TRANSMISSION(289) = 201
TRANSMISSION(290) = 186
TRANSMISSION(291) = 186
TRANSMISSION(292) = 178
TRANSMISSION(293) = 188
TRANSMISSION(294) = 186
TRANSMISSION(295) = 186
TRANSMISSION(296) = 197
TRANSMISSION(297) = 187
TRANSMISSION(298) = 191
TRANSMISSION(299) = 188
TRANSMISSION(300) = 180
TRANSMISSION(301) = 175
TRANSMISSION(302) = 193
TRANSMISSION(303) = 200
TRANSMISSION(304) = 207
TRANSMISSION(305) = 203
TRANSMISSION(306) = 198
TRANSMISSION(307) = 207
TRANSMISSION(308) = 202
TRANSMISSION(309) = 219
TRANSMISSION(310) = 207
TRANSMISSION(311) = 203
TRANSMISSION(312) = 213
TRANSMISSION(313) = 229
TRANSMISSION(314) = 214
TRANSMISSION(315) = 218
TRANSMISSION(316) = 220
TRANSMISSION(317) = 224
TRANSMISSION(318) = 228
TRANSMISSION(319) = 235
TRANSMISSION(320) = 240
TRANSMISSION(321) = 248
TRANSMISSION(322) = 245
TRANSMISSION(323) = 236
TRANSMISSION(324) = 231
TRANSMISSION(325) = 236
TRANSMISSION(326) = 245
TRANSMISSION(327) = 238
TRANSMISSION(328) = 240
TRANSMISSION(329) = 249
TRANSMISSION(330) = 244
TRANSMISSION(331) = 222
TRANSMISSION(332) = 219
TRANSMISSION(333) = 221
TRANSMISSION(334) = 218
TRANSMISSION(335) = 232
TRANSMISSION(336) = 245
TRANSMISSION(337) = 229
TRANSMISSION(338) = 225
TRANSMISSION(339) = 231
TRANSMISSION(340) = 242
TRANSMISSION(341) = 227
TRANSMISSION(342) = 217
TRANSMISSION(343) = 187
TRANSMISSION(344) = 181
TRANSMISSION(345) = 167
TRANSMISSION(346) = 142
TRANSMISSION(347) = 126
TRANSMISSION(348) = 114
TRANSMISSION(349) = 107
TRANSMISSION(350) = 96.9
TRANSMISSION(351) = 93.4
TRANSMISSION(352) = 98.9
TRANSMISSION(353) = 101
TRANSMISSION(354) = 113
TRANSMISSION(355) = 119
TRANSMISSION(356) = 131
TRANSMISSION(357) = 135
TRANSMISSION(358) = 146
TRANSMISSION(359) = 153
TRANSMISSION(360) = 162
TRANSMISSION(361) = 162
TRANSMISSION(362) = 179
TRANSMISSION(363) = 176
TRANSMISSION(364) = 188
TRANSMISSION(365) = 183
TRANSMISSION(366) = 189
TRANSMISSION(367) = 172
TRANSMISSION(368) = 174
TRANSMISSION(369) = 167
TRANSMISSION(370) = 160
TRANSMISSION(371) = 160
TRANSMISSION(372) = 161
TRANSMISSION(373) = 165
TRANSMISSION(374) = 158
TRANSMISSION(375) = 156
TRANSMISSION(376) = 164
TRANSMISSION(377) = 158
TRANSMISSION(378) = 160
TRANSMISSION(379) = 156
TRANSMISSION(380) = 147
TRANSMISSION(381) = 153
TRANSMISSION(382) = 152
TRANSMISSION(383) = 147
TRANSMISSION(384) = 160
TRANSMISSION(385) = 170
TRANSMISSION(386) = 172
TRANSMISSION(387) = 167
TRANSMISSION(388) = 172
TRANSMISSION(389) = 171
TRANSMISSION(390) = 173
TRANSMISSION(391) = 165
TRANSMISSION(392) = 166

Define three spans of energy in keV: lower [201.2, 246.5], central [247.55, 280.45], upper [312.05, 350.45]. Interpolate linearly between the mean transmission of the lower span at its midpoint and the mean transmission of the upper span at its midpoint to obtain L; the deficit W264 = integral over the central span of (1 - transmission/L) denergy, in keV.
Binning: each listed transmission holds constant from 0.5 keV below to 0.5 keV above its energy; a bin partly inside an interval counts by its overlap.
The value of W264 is -4.22 keV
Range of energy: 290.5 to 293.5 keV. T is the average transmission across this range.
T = 184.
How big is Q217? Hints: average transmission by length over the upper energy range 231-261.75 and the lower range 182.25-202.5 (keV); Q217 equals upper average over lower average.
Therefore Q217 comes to 0.65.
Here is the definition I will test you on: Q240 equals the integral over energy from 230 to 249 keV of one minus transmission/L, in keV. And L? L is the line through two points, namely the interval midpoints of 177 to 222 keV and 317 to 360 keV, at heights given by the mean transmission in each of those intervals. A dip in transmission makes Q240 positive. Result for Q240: 7.5 keV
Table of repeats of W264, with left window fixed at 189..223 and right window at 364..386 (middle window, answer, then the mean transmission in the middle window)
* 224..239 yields 6.8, 122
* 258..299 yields 0.6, 201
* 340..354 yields 2.4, 145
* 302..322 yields -2.9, 217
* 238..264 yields 2.2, 196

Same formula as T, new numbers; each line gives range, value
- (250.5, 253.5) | 223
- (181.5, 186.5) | 280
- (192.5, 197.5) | 269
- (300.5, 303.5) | 189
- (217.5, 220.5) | 202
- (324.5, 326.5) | 240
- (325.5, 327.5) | 242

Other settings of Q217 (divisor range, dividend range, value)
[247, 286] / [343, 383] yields 0.72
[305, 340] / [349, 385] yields 0.67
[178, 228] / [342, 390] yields 0.65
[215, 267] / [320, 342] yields 1.33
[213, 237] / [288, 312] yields 1.26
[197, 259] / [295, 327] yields 1.14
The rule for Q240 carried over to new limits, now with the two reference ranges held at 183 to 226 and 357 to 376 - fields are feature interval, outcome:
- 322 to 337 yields -4.3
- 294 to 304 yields 0.3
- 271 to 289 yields 0.6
